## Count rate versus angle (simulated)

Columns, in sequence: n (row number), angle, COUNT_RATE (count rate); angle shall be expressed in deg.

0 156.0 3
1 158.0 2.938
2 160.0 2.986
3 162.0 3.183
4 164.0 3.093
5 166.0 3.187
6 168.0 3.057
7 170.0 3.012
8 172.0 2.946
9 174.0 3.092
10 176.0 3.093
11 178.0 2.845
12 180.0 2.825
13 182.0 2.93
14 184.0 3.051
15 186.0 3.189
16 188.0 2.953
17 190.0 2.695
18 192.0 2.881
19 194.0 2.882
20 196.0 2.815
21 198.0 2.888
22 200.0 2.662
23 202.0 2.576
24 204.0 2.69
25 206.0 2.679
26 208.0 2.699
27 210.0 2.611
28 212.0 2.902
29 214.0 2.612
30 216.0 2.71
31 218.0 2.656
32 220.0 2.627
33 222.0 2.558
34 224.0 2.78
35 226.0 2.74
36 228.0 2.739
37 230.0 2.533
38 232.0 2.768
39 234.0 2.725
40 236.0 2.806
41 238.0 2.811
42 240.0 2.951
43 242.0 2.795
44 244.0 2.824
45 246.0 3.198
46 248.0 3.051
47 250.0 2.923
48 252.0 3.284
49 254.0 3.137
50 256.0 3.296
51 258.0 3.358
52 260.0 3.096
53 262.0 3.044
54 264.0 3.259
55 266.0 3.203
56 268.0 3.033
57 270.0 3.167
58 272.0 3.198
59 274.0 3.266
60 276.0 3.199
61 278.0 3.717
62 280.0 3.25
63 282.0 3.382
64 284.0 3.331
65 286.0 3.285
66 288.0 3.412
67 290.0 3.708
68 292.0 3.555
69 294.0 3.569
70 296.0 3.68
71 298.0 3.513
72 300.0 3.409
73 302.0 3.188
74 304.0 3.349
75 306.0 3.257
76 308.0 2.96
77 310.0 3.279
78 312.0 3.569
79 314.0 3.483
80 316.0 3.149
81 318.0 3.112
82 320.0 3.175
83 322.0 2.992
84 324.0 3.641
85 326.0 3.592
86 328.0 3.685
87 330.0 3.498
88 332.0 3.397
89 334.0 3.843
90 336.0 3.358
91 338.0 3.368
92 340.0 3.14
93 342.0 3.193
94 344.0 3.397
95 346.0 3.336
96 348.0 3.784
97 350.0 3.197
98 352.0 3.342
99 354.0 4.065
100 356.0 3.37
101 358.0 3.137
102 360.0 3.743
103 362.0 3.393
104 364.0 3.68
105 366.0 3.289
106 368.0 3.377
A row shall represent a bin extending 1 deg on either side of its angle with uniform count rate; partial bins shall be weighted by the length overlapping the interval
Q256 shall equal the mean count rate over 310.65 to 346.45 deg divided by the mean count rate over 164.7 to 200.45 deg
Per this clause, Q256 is 1.15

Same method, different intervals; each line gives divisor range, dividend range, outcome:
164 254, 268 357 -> 1.19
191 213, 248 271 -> 1.15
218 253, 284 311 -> 1.20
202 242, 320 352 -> 1.26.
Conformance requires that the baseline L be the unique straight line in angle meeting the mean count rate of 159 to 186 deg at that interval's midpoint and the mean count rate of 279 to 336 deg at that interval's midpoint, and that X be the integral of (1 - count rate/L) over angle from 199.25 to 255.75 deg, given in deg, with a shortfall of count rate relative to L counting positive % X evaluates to 6.89 deg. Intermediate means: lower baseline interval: 3.03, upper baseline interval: 3.4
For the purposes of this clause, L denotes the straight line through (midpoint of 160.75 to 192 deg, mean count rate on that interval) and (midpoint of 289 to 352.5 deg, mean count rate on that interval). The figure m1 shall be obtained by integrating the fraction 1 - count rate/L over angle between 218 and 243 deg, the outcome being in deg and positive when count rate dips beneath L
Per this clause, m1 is 3.33 deg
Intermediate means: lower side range 3.01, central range 2.73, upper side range 3.4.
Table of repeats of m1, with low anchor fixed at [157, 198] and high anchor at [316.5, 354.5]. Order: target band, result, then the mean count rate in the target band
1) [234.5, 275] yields 1.44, 3.08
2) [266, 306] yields -1.13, 3.37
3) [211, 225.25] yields 1.84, 2.69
